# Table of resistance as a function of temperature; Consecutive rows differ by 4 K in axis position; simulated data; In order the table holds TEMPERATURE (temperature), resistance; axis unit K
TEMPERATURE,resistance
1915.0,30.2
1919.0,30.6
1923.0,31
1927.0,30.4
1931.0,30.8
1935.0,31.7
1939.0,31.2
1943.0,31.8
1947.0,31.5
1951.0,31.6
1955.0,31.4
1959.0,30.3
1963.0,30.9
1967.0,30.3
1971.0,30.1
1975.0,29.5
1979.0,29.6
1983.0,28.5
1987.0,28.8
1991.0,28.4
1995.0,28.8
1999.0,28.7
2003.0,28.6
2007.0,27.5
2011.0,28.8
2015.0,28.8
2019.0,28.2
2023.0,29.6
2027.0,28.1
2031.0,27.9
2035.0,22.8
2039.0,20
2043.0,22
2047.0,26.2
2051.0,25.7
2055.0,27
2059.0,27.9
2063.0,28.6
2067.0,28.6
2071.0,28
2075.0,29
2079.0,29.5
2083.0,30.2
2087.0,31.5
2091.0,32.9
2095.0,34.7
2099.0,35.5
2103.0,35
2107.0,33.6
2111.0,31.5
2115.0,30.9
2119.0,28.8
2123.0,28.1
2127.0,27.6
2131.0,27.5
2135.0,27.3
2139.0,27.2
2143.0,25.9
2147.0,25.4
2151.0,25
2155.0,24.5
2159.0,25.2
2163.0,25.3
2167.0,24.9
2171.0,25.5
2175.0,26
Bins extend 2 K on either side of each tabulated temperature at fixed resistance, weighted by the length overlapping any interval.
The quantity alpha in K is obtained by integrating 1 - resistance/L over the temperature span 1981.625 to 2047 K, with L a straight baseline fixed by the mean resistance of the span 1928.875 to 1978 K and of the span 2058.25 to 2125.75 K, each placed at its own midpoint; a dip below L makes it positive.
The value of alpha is 7.8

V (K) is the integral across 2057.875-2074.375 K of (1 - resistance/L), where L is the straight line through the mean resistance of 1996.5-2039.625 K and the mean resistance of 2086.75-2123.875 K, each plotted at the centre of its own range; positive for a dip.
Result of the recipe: 0.99 K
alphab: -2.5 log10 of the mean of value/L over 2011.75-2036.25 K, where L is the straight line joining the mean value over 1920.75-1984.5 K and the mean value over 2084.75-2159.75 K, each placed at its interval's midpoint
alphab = 0.09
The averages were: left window 30.7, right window 29.4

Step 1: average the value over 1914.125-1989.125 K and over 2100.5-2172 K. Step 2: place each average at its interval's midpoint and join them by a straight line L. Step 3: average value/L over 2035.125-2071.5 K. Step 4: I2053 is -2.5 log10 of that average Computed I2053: 0.13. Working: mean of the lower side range 30.5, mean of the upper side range 27.8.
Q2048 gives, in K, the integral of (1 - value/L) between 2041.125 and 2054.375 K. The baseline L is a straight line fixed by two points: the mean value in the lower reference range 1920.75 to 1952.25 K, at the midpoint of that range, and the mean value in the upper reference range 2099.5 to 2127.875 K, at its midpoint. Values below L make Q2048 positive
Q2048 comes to 2.7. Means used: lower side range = 31.2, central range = 24.9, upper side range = 31.2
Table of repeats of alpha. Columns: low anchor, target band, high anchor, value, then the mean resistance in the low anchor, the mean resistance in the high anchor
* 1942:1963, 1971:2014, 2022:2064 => 0.10 K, 31.3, 25.8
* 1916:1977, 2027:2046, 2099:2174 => 3.62 K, 30.9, 27.9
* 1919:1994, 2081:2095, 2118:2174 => -2.27 K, 30.4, 26.2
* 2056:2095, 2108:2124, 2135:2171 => -1.51 K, 29.8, 25.5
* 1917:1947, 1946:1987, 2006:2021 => -0.43 K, 31.1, 28.4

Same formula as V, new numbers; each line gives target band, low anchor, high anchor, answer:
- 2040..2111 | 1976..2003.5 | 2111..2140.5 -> -2.7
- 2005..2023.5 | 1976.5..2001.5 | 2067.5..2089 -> 0.3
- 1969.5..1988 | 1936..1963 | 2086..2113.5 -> 1.4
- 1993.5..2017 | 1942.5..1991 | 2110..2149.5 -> 0.9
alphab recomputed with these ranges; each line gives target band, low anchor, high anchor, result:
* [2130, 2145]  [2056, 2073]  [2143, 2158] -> -0.056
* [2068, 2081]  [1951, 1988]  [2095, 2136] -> 0.066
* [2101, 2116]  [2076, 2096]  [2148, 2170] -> -0.118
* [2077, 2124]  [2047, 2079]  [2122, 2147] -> -0.165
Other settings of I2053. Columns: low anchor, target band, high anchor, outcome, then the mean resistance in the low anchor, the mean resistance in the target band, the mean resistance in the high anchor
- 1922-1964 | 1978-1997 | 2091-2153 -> 0.07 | 31.2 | 28.8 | 29.7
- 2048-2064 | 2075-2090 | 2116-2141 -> -0.11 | 27.1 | 30.4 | 27.9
